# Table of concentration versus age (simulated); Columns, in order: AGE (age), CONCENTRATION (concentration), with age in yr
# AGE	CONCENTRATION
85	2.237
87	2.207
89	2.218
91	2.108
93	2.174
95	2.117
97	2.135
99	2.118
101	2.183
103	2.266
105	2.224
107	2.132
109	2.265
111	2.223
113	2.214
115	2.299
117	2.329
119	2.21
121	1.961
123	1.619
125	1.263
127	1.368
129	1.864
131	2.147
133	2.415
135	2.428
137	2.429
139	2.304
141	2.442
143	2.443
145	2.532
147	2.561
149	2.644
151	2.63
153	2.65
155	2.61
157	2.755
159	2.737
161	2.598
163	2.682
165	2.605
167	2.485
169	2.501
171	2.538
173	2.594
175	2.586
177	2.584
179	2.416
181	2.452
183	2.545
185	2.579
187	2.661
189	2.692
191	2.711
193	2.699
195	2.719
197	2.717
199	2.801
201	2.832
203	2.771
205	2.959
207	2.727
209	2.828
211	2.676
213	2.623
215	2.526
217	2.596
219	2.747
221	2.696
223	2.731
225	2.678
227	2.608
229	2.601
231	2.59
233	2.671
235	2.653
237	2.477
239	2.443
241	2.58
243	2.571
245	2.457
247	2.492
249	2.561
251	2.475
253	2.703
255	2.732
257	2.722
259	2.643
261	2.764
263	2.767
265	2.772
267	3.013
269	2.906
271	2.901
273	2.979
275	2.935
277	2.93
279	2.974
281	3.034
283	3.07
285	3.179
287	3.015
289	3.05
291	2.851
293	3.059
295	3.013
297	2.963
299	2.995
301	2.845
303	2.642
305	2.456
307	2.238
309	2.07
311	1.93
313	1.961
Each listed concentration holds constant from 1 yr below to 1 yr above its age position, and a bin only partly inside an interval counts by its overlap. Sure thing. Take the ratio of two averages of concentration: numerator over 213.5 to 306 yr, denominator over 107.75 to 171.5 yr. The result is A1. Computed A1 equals 1.18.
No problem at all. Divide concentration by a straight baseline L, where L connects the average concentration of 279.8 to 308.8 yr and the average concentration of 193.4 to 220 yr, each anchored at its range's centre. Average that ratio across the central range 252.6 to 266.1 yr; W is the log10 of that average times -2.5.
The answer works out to 0.03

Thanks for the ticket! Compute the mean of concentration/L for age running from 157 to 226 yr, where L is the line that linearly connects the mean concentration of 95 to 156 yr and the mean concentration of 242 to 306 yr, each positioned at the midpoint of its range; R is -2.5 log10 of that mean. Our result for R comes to -0.07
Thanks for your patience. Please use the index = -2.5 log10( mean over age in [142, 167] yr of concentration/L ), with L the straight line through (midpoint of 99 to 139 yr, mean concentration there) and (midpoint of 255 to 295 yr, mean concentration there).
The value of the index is -0.14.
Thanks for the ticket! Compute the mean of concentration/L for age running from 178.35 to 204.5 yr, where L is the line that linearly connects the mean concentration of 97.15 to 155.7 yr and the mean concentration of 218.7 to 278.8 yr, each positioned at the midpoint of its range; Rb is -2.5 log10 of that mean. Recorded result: -0.08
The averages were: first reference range 2.23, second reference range 2.7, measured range 2.67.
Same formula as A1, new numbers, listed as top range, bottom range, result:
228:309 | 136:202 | 1.06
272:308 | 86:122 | 1.33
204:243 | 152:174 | 1.01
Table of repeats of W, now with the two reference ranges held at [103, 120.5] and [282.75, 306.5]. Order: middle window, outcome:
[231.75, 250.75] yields 0.069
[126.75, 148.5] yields 0.011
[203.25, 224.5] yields -0.042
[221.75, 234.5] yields 0.006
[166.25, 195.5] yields -0.041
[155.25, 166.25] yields -0.109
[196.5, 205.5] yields -0.102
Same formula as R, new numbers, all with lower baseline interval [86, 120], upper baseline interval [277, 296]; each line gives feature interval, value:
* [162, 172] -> -0.03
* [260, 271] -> 0.03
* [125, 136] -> 0.18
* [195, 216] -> -0.03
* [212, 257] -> 0.07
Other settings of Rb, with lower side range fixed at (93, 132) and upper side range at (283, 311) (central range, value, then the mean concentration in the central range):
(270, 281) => -0.100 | 2.95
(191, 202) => -0.156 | 2.75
